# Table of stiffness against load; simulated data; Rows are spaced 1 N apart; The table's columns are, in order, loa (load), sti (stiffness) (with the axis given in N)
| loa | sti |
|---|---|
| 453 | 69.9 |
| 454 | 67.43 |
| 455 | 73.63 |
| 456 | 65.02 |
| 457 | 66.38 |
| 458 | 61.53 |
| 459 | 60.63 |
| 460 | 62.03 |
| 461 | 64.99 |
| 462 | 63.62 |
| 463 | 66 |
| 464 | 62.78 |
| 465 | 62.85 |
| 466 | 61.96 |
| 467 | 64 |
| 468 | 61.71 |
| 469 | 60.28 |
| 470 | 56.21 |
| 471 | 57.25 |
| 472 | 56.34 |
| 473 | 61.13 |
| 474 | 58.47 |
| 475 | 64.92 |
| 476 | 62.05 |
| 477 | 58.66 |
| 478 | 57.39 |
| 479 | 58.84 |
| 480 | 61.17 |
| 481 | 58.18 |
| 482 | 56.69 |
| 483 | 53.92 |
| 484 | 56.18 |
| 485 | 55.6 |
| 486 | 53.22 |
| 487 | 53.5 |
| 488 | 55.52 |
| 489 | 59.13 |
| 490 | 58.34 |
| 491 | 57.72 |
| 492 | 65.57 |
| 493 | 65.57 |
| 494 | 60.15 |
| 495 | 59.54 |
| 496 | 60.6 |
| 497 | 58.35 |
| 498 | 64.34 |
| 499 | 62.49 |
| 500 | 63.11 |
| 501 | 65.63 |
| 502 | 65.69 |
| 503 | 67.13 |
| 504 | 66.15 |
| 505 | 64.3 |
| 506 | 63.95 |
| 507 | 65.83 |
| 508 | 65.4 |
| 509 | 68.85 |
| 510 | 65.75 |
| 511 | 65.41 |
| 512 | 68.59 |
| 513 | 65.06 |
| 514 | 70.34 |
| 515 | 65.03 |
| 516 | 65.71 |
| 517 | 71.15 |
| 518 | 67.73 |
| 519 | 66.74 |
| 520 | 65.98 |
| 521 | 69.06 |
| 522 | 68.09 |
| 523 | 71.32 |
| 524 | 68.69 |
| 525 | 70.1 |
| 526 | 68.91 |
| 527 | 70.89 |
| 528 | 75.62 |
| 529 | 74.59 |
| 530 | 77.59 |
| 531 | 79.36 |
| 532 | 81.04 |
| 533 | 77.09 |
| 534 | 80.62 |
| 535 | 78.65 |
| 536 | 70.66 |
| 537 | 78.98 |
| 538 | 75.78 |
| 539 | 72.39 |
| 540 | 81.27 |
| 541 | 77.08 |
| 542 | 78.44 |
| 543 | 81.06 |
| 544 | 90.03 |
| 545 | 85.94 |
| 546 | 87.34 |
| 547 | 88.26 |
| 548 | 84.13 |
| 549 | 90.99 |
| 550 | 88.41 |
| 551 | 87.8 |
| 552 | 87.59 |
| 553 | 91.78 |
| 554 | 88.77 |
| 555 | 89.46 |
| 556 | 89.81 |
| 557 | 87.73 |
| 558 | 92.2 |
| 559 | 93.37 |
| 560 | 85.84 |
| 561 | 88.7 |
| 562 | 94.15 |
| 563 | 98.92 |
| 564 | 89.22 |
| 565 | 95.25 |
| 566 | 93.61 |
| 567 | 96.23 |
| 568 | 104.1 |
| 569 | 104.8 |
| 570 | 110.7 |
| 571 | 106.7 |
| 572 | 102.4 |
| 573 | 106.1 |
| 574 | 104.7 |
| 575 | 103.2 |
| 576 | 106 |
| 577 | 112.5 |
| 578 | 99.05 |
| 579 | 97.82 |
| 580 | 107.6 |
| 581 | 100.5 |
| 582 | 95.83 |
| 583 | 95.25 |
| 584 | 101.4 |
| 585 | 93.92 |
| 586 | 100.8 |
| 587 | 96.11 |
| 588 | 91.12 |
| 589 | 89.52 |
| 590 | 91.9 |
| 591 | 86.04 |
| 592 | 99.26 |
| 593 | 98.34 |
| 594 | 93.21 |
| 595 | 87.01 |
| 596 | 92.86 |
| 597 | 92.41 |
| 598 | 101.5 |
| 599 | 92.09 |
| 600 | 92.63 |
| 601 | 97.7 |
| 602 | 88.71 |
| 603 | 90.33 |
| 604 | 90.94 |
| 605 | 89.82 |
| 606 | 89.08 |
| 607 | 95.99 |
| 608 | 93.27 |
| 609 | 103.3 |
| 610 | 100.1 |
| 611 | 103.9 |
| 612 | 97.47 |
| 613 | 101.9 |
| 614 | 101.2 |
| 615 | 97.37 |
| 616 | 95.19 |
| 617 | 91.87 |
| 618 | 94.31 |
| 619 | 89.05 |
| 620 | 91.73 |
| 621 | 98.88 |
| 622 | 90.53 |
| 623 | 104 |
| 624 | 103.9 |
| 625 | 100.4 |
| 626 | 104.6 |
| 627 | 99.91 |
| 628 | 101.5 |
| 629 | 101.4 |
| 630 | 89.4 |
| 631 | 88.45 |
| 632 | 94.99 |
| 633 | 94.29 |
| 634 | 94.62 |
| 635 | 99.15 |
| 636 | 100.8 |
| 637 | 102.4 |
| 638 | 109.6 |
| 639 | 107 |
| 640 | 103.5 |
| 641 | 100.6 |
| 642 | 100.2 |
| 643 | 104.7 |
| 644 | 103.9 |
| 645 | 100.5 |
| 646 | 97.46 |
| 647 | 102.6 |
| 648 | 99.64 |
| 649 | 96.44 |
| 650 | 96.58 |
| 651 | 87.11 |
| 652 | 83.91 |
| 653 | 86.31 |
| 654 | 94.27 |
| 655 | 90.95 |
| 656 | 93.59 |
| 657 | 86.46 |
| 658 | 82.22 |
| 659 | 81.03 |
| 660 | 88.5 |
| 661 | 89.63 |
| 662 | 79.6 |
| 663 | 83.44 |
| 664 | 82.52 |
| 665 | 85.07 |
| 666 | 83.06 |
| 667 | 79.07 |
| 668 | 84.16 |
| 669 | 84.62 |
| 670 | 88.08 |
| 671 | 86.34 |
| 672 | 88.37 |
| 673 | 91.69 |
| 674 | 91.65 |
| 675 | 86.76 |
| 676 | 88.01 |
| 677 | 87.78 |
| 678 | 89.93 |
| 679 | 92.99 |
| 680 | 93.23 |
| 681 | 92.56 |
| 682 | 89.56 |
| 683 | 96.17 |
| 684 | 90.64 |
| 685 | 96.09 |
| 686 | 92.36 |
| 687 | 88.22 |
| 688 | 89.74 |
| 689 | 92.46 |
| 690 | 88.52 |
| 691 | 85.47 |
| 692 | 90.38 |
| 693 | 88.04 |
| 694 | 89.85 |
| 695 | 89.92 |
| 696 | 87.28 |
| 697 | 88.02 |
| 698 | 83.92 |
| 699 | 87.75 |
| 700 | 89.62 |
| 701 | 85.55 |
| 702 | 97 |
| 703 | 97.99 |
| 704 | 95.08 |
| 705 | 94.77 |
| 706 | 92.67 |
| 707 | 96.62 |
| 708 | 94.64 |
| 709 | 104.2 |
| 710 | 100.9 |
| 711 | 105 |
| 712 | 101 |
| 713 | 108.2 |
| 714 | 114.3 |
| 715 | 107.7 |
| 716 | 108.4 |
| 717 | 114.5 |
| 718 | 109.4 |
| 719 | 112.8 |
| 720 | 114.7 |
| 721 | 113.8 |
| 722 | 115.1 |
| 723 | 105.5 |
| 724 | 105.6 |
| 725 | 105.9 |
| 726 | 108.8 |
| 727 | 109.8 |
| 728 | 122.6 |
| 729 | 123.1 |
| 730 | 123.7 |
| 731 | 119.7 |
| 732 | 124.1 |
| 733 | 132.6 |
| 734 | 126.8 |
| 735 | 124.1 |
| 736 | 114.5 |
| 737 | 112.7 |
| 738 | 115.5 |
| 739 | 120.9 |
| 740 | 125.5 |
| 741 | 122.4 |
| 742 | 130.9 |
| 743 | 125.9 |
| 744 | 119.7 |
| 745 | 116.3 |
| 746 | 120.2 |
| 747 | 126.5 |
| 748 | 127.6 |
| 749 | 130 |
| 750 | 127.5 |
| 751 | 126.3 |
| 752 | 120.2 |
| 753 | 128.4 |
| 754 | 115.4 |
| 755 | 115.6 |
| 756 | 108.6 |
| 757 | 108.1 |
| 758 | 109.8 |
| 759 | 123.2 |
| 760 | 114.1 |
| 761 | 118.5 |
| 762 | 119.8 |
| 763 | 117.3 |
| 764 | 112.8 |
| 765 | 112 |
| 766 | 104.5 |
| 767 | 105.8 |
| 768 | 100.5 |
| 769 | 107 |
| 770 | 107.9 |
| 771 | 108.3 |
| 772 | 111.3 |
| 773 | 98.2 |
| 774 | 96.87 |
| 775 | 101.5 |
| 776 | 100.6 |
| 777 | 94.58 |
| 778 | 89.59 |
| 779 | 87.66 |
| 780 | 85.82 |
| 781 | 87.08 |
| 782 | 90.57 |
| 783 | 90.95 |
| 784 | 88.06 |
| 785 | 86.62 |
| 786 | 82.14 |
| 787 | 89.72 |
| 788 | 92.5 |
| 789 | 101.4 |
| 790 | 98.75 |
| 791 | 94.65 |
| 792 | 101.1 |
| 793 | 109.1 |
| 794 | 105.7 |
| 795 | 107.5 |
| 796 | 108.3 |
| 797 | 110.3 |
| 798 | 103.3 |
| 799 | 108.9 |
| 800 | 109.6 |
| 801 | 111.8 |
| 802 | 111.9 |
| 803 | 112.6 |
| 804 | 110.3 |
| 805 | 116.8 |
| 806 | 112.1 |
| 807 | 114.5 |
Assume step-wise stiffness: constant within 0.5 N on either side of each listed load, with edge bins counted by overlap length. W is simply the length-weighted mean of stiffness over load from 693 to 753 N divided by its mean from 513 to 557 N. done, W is 1.4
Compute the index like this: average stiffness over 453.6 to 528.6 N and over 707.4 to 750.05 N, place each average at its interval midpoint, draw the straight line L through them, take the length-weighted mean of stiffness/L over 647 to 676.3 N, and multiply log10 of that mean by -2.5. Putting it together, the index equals 0.15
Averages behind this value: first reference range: 63.3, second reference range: 116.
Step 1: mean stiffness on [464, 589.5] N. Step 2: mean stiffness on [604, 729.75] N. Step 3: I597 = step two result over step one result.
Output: 1.25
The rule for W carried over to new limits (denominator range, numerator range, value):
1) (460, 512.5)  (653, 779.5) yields 1.68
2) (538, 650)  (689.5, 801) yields 1.12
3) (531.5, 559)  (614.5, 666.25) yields 1.13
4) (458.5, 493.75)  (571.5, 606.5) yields 1.61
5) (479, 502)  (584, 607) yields 1.57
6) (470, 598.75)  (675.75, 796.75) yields 1.33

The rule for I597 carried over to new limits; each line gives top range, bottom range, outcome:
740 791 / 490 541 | 1.57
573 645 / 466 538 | 1.50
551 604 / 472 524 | 1.53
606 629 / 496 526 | 1.48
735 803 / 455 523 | 1.74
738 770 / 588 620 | 1.25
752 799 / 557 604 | 1.07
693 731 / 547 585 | 1.07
